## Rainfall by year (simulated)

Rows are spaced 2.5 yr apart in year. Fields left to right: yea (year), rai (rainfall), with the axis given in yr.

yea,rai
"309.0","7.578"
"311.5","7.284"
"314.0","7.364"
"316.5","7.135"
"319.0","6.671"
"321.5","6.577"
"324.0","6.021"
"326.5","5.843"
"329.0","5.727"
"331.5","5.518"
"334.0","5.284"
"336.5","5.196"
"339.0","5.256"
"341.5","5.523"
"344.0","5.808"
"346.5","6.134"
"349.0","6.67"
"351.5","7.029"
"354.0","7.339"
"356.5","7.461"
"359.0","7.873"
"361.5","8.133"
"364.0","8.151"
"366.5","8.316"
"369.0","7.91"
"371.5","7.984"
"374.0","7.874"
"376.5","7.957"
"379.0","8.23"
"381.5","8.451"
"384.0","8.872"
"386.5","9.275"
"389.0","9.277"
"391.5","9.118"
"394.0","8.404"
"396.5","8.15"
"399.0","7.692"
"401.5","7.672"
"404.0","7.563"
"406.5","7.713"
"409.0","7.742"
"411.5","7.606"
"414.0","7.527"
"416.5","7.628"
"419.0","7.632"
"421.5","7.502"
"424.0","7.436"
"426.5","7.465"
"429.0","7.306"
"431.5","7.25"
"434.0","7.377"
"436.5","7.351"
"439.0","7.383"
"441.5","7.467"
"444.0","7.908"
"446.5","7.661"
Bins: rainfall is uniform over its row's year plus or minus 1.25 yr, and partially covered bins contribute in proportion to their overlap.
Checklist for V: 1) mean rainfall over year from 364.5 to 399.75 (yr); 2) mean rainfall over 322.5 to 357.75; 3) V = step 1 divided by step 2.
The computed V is 1.4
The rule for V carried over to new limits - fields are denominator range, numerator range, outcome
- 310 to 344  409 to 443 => 1.22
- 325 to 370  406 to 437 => 1.13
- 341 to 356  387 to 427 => 1.22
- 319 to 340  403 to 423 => 1.33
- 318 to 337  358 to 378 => 1.37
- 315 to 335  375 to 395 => 1.42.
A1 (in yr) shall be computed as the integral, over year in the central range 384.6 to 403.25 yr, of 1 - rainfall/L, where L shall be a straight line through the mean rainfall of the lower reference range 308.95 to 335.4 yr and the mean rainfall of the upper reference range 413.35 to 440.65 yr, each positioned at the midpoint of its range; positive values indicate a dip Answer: -3.7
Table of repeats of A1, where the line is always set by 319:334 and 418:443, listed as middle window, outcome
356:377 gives -4.7 yr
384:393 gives -3.1 yr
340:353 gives 0.0 yr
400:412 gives -1.0 yr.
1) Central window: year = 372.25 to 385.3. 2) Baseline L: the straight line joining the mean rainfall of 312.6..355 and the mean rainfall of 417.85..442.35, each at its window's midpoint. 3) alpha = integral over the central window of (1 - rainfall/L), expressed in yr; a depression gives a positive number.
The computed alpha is -2.92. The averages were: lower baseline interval 6.18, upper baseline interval 7.42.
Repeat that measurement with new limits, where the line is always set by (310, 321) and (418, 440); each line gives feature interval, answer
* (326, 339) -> 3.0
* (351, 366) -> -1.1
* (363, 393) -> -4.9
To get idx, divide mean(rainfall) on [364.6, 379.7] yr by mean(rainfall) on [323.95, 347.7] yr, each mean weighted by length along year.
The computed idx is 1.43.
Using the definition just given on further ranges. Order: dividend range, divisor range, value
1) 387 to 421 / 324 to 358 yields 1.32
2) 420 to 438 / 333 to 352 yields 1.27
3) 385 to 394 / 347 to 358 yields 1.29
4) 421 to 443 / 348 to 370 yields 0.97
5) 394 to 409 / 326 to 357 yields 1.29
